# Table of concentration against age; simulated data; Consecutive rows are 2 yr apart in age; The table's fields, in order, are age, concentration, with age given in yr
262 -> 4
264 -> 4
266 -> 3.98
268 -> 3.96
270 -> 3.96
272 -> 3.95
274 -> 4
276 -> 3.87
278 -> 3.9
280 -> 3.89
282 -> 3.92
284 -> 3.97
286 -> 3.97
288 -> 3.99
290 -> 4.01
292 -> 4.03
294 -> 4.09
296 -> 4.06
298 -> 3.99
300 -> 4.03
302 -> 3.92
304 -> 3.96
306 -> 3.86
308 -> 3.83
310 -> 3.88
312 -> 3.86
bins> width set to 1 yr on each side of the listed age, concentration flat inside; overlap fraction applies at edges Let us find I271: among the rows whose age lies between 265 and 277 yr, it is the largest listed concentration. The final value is 4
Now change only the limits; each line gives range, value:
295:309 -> 4.06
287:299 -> 4.09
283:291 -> 4.01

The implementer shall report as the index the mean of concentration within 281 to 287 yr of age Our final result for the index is 3.95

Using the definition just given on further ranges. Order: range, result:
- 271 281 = 3.92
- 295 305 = 3.99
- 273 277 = 3.94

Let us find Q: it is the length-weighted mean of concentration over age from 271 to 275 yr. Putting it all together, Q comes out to 3.98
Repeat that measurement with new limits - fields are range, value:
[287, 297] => 4.04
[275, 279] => 3.88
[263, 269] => 3.98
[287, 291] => 4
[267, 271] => 3.96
